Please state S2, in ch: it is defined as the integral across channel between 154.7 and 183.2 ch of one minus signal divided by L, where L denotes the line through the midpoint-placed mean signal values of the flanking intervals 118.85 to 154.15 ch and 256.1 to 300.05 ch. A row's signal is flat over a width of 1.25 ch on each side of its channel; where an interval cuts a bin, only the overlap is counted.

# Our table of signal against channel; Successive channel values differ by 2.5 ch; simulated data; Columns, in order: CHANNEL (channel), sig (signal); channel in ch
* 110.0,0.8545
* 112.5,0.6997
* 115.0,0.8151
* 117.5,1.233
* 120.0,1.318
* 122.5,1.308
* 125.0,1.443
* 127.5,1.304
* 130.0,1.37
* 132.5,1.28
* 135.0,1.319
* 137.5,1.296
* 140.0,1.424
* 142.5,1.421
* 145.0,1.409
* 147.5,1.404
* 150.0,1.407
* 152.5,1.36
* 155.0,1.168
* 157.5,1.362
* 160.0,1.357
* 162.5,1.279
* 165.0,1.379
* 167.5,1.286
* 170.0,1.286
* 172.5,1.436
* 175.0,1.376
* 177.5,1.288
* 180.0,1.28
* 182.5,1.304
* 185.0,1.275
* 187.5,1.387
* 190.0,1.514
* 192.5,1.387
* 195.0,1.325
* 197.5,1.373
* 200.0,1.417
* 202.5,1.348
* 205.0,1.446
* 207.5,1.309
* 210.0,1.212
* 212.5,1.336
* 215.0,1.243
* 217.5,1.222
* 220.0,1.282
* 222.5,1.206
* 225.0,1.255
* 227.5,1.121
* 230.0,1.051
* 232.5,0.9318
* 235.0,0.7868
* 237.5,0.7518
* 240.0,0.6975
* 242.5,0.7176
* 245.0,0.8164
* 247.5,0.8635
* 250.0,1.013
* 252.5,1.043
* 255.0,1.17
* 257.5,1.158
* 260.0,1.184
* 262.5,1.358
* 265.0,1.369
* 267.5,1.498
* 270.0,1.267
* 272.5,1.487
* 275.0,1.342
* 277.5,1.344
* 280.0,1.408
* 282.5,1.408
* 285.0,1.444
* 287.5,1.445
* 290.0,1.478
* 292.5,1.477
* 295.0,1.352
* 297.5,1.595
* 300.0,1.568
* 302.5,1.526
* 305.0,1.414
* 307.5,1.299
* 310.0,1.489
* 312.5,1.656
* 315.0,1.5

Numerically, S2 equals 0.9 ch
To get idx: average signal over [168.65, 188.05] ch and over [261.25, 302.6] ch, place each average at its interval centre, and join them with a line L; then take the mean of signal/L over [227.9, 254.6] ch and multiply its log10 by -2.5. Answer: 0.49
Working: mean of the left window 1.33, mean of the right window 1.43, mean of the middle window 0.885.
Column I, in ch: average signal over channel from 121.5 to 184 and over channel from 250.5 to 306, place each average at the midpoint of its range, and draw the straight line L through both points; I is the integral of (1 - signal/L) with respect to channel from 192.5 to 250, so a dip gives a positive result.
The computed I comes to 9.8 ch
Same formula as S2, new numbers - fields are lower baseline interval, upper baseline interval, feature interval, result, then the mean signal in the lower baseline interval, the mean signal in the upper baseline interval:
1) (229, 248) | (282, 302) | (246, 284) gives -3.7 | 0.823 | 1.48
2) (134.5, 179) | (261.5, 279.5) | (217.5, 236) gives 3.6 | 1.35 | 1.38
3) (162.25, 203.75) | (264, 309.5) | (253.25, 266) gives 1.6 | 1.35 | 1.43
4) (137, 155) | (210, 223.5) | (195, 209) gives -1.0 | 1.38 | 1.25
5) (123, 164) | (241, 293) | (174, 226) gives -0.8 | 1.35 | 1.25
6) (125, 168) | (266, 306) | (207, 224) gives 1.7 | 1.35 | 1.44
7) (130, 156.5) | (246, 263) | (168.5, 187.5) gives -0.8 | 1.35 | 1.1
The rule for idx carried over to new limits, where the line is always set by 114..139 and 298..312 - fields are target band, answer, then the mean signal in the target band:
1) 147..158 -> -0.025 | 1.33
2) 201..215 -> 0.035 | 1.32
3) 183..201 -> -0.024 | 1.38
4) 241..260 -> 0.401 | 0.979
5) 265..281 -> 0.040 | 1.39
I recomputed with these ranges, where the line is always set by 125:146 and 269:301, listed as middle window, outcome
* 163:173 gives 0.3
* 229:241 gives 4.8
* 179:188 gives 0.5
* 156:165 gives 0.2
